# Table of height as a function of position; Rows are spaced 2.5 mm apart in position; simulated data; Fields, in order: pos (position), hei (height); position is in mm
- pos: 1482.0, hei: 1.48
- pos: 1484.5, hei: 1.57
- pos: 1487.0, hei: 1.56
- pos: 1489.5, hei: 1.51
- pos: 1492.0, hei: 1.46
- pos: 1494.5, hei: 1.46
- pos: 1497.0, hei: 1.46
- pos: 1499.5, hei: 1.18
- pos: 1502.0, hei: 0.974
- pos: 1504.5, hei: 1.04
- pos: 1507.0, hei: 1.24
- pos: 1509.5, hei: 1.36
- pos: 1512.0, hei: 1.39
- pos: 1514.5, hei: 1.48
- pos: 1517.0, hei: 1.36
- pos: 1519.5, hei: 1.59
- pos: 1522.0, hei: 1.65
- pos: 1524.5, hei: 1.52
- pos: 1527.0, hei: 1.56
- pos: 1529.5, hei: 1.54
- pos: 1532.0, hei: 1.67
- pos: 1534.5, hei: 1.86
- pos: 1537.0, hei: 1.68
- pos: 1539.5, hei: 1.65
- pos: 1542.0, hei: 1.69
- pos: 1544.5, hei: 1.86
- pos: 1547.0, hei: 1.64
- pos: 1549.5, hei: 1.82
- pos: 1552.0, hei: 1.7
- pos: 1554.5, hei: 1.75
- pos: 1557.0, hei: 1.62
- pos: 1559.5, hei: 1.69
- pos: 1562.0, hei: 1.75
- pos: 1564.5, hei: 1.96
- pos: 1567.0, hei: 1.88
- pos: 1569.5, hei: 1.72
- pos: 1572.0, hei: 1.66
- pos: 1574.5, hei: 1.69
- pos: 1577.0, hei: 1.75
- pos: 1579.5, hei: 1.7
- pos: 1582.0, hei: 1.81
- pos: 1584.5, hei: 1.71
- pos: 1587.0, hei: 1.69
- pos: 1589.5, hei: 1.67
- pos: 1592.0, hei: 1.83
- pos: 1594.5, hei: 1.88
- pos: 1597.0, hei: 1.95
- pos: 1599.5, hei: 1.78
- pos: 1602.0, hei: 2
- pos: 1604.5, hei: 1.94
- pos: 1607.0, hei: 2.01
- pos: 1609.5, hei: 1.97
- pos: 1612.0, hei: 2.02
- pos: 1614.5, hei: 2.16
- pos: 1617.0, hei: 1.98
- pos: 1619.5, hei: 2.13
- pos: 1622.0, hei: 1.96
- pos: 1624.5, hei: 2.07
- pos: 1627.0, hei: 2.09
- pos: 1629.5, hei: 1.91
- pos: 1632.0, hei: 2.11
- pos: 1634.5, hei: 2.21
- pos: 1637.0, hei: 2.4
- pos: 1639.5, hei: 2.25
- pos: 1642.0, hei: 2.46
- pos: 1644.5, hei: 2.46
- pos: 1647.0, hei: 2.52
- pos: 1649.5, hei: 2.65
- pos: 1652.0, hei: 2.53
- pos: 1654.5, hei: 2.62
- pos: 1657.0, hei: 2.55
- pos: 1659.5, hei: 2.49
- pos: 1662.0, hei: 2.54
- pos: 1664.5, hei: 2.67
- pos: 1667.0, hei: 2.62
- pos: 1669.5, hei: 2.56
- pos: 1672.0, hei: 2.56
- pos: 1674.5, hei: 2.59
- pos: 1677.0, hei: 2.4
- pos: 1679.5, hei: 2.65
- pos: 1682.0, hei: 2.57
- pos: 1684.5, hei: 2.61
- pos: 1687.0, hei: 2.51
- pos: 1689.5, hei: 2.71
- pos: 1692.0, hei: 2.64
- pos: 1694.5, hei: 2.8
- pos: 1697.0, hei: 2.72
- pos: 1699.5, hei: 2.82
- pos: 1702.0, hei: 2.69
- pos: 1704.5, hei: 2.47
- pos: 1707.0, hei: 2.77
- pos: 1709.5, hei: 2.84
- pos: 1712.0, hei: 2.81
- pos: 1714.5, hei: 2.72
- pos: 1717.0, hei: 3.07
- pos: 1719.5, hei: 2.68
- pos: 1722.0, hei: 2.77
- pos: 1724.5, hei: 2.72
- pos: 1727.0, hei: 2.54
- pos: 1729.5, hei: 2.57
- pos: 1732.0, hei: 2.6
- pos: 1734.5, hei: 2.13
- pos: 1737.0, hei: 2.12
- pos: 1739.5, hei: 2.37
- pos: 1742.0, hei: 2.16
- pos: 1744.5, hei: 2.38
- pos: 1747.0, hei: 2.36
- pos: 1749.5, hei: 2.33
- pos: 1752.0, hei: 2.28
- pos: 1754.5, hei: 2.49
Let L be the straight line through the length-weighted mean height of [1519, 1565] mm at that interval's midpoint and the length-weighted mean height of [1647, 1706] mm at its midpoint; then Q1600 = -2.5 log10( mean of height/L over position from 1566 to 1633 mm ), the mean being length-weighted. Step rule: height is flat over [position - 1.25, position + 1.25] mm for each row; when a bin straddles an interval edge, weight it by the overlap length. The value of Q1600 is 0.11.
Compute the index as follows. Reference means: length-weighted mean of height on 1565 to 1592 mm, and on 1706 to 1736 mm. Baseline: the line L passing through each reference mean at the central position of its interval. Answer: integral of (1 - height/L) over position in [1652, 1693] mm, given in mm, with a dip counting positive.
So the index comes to -3.9 mm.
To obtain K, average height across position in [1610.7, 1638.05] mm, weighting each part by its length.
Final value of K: 2.09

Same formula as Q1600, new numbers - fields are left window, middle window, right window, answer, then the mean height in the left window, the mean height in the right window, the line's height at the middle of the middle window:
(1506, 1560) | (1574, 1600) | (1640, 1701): 0.13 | 1.61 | 2.59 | 1.99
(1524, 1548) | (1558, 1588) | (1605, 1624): 0.05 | 1.67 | 2.03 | 1.84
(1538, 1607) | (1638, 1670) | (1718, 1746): -0.19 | 1.77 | 2.46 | 2.13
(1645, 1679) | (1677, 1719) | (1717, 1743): -0.07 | 2.56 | 2.5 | 2.53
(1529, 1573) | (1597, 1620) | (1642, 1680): 0.09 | 1.73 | 2.56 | 2.16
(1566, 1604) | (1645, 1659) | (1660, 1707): -0.09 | 1.78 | 2.62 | 2.35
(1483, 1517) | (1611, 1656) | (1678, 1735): -0.02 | 1.36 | 2.68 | 2.21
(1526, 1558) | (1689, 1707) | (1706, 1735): -0.05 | 1.7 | 2.7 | 2.57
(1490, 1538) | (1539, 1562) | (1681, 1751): -0.04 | 1.45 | 2.59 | 1.65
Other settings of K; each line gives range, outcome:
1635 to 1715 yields 2.6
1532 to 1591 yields 1.74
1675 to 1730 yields 2.69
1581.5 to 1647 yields 2.03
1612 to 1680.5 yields 2.37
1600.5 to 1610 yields 1.98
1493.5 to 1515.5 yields 1.28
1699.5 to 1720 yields 2.76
